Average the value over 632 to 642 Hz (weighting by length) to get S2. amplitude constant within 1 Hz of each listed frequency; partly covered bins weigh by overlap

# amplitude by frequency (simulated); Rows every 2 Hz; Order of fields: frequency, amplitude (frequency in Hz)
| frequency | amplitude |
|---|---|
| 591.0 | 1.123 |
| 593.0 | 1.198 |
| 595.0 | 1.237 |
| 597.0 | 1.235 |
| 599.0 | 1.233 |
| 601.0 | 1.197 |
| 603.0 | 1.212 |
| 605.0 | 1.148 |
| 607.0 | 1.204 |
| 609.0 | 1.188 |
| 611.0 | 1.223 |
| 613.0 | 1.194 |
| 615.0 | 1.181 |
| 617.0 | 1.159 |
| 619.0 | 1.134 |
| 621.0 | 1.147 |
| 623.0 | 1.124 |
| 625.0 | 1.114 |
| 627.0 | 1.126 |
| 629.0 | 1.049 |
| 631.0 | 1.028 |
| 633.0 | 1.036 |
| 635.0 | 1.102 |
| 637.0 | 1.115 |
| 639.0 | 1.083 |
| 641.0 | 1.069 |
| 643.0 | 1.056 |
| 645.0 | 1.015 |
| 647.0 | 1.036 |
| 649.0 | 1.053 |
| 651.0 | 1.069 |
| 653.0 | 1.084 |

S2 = 1.08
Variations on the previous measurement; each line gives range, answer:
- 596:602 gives 1.22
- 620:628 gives 1.13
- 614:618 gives 1.17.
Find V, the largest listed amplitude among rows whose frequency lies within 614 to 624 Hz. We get 1.181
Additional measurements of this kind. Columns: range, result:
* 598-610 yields 1.233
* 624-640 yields 1.126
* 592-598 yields 1.237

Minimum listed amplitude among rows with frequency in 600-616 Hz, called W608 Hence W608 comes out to 1.148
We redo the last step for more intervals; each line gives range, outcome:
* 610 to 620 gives 1.134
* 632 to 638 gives 1.036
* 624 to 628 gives 1.114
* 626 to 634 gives 1.028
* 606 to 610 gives 1.188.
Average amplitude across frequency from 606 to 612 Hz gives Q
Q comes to 1.21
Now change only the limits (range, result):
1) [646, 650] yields 1.04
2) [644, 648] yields 1.03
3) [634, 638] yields 1.11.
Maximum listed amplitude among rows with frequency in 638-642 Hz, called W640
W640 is 1.083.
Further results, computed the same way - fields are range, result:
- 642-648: 1.056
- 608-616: 1.223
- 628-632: 1.049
